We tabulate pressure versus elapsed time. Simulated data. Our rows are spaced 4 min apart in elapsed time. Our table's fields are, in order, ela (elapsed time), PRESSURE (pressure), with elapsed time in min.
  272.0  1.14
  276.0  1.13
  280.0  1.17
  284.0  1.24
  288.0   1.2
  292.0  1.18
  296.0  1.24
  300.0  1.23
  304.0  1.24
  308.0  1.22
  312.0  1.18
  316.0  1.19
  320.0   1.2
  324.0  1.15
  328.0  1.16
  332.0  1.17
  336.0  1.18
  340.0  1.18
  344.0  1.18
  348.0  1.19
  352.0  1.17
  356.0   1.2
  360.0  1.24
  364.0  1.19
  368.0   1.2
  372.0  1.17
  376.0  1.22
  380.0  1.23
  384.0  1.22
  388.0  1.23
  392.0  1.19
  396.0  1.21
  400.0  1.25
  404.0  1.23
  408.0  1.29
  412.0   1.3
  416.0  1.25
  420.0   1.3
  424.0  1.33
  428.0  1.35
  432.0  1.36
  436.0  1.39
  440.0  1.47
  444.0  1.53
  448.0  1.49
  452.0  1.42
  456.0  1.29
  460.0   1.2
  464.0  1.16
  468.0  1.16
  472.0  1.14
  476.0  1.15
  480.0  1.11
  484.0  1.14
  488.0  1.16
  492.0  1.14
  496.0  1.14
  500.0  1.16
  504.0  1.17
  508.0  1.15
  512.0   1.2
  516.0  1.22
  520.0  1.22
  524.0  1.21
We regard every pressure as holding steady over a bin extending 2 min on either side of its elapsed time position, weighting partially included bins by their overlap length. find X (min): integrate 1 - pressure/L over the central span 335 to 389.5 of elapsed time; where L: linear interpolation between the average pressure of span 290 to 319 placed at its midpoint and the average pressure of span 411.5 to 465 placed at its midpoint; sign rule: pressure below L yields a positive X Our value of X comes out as 3.05 min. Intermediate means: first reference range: 1.21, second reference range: 1.35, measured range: 1.2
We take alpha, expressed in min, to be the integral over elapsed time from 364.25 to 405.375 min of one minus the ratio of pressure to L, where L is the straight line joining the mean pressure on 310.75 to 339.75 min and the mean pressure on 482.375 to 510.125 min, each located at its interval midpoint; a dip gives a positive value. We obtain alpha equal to -1.6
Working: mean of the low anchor 1.18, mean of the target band 1.21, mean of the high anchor 1.15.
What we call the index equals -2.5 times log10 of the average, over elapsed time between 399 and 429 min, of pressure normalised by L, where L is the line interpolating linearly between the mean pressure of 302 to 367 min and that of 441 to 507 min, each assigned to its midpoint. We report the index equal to -0.07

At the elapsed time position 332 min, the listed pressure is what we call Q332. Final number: 1.17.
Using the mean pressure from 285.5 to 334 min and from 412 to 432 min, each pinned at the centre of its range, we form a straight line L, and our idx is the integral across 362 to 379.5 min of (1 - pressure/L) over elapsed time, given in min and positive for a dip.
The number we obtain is 0.9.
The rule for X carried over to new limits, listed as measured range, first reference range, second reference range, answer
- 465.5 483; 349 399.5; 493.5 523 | 0.7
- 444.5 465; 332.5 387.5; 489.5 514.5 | -2.8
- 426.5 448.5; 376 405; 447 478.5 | -3.5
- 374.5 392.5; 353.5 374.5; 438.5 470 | 0.1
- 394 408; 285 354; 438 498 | -0.2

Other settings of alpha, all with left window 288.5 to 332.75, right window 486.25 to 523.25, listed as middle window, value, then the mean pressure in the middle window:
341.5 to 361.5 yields 0.0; 1.19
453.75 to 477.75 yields -0.1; 1.19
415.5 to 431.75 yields -1.8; 1.32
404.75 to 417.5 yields -1.0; 1.28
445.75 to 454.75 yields -2.0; 1.44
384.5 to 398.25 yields -0.3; 1.21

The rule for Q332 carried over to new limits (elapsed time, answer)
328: 1.16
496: 1.14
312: 1.18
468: 1.16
